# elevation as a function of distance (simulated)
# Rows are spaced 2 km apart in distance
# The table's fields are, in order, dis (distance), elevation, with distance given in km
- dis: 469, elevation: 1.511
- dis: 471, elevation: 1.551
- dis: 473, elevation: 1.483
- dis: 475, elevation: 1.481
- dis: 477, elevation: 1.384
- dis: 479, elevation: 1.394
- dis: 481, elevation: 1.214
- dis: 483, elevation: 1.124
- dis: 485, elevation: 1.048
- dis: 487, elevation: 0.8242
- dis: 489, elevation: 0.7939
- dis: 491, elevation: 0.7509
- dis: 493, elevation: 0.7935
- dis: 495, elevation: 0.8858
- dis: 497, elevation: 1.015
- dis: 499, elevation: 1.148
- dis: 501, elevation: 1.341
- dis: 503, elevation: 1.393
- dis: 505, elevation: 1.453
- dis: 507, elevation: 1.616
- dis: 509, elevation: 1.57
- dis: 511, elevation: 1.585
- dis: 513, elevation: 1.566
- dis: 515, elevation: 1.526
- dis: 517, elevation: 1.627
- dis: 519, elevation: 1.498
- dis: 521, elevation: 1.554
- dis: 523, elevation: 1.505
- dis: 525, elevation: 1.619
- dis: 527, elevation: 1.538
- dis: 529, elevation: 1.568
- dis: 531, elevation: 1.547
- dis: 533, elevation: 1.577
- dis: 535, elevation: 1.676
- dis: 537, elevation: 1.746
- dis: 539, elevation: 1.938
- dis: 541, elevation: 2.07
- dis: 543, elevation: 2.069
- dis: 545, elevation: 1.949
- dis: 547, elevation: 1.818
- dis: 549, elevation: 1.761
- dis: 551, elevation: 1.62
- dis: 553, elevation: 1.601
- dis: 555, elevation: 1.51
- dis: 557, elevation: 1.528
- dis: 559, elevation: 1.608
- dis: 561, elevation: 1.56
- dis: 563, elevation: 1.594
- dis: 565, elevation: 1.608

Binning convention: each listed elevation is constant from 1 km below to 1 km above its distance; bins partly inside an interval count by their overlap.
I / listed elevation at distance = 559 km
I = 1.608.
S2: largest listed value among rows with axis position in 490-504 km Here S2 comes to 1.393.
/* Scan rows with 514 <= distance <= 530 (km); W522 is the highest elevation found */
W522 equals 1.627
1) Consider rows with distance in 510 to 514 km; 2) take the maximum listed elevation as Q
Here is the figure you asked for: 1.585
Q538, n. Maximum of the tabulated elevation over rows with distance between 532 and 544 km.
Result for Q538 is 2.07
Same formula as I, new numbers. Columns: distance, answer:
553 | 1.601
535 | 1.676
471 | 1.551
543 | 2.069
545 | 1.949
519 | 1.498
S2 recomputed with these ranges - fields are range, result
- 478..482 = 1.394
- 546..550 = 1.818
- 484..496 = 1.048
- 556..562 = 1.608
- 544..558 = 1.949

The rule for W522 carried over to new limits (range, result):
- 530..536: 1.676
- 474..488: 1.481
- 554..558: 1.528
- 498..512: 1.616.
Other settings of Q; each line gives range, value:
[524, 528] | 1.619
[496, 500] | 1.148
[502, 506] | 1.453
